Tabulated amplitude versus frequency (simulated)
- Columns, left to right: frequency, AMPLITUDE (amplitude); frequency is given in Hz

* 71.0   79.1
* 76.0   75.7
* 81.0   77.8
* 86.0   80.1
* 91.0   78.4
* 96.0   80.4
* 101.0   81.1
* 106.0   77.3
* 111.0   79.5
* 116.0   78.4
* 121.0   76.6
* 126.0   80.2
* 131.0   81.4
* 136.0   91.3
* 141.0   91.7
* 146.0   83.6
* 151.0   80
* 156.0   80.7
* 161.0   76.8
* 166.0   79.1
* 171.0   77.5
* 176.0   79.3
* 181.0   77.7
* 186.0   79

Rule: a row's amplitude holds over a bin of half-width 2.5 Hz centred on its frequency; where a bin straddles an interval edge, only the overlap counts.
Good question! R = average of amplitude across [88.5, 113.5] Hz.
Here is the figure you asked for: 79.3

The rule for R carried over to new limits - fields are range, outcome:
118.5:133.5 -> 79.4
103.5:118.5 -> 78.4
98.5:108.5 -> 79.2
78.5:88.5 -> 79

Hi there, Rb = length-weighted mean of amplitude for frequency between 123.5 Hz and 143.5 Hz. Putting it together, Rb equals 86.2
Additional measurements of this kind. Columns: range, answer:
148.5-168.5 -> 79.2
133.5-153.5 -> 86.7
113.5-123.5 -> 77.5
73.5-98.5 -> 78.5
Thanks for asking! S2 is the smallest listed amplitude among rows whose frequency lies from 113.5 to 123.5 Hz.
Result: 76.6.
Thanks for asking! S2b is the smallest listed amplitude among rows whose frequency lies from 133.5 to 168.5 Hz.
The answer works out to 76.8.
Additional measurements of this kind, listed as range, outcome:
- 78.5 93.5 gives 77.8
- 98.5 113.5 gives 77.3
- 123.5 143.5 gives 80.2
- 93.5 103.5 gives 80.4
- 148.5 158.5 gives 80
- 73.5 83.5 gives 75.7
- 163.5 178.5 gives 77.5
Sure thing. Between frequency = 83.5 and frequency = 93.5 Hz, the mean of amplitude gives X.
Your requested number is 79.2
